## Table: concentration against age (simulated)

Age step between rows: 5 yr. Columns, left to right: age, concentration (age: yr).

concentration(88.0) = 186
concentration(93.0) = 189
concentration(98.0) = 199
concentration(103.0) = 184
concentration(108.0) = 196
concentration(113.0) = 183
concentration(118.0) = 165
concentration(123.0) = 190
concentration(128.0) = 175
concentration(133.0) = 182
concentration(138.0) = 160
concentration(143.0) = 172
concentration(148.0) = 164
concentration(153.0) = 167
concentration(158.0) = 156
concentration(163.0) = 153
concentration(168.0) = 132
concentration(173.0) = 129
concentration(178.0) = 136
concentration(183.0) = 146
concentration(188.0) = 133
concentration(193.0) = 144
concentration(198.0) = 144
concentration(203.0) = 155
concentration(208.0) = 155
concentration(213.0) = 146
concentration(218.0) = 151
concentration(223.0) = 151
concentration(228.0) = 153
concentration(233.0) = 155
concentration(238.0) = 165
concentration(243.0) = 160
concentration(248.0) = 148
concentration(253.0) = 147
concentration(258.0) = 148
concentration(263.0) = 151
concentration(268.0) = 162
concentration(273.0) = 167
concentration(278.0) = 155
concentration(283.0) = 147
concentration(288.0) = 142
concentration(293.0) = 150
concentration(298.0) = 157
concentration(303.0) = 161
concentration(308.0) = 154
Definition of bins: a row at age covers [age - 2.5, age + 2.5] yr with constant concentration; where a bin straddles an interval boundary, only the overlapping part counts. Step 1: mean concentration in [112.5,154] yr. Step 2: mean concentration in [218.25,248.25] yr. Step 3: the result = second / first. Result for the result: 0.90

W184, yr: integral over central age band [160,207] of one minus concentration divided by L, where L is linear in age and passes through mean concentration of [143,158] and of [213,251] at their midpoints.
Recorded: 5.4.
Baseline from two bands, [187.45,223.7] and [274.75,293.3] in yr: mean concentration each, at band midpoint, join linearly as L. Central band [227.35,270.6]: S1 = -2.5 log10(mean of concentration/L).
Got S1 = -0.042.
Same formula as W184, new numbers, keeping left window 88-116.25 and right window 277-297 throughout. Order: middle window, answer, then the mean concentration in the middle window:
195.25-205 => 1.08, 149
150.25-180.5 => 5.14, 146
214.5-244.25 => 1.08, 155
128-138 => 0.42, 175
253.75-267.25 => 0.32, 151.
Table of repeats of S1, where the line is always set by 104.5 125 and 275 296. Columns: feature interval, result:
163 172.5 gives 0.25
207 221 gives 0.09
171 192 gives 0.24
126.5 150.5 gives 0.05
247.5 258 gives 0.06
